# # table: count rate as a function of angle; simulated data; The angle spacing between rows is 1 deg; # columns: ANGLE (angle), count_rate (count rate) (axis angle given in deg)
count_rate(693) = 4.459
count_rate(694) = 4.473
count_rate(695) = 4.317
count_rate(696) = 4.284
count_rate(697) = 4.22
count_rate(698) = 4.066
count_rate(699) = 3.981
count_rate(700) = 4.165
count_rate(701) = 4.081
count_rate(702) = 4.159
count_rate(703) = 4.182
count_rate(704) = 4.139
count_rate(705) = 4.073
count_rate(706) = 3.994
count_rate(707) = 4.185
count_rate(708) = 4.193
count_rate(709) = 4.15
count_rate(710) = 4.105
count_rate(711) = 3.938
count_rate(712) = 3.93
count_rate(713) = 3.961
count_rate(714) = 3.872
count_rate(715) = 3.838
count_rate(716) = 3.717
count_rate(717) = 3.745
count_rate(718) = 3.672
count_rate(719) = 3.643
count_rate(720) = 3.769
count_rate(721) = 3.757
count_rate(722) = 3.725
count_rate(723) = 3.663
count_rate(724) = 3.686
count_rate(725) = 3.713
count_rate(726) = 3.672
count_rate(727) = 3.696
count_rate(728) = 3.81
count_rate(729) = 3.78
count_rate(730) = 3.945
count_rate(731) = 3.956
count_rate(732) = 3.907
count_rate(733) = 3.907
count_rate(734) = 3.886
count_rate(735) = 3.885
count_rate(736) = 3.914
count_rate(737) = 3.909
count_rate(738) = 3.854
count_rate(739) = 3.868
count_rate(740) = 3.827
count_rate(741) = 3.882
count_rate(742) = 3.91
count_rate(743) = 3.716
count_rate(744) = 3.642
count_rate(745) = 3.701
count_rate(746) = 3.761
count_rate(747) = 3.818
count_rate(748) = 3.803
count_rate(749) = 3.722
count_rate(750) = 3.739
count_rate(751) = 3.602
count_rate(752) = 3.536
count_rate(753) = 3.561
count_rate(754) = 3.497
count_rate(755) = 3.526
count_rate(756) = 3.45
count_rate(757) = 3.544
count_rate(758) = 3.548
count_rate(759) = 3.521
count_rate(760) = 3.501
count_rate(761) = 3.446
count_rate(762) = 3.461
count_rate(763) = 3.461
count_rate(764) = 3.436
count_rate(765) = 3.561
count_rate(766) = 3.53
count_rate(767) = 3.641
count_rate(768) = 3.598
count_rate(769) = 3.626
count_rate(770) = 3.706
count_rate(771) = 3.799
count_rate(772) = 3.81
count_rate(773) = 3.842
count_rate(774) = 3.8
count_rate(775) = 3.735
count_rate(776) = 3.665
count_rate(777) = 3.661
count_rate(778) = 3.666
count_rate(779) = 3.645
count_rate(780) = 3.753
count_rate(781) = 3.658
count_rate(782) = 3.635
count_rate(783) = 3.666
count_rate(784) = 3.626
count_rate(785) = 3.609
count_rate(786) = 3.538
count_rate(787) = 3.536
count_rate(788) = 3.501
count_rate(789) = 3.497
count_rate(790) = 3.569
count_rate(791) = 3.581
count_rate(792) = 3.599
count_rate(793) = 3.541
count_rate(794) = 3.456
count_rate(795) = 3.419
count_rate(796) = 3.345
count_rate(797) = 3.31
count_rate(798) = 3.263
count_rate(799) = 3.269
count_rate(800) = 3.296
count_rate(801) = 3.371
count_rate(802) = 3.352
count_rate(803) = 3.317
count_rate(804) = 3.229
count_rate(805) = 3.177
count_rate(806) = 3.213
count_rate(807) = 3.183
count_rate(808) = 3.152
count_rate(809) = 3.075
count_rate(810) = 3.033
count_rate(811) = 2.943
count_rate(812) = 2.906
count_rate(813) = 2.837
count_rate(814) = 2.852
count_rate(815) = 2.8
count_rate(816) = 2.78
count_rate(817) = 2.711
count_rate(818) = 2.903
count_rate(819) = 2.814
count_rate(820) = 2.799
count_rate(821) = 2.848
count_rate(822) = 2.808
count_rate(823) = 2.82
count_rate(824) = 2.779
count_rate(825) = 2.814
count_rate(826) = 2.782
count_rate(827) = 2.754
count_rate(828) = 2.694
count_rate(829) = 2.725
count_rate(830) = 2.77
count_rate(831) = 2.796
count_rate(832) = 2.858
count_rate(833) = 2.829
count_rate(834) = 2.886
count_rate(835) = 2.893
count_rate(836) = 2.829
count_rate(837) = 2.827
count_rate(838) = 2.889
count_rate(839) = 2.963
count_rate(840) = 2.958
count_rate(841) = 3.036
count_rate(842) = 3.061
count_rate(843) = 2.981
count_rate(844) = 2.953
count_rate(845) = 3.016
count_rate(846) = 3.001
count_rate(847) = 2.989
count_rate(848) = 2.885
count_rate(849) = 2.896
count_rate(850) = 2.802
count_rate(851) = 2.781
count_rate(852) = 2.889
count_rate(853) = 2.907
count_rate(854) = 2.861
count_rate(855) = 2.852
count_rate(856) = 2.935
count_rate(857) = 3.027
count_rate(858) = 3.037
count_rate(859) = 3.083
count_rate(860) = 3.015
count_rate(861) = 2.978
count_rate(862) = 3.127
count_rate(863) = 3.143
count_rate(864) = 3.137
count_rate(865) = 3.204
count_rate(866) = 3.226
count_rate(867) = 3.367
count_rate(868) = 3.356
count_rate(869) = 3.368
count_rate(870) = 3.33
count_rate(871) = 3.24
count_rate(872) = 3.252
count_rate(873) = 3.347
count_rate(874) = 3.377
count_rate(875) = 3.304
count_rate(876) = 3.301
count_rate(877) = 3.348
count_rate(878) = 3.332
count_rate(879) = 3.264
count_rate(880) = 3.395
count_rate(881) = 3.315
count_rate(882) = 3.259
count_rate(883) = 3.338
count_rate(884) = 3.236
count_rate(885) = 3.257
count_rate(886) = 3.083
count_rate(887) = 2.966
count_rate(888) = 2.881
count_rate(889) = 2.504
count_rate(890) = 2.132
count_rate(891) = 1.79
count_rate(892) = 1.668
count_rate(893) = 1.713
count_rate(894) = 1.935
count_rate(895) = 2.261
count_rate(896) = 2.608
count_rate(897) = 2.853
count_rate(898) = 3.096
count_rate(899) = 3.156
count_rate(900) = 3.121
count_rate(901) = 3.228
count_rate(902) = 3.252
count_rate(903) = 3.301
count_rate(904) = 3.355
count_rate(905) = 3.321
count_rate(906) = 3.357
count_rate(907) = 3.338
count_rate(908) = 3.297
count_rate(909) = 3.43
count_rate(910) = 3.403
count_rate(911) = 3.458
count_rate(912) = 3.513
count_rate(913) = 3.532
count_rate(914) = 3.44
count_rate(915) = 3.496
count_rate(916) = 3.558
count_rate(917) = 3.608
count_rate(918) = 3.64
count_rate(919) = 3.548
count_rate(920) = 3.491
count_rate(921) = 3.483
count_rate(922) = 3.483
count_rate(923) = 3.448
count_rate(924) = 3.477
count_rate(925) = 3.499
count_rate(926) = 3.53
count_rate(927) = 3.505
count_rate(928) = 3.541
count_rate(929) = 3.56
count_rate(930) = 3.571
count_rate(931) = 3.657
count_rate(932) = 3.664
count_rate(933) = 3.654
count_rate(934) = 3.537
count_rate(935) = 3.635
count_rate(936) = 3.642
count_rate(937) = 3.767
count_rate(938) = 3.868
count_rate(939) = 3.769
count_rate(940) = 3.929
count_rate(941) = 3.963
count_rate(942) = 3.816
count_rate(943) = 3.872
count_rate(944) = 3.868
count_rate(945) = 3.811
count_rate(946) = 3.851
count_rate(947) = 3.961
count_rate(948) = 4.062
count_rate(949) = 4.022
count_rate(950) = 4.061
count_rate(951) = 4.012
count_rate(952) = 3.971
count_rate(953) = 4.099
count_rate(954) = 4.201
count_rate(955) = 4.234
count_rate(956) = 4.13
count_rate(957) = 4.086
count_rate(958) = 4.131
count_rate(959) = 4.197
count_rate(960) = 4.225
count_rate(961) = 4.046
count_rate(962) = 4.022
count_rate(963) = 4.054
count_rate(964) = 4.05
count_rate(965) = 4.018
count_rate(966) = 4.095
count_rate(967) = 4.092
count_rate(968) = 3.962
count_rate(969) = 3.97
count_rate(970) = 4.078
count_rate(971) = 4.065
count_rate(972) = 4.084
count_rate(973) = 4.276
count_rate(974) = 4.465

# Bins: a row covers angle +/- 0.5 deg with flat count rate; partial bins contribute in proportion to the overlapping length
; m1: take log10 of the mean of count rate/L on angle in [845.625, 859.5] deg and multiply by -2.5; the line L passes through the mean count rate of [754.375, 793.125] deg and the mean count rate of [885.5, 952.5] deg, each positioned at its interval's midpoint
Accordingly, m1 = 0.19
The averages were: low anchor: 3.6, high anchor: 3.37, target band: 2.92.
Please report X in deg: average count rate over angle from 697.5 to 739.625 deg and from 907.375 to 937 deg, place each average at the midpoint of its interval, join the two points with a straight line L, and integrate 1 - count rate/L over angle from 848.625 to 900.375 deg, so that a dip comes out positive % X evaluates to 9.24 deg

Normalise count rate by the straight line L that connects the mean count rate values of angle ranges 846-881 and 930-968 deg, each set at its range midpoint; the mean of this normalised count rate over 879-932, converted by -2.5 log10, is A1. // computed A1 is 0.116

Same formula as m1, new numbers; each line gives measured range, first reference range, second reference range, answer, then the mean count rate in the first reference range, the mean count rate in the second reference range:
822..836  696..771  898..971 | 0.32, 3.8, 3.72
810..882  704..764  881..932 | 0.13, 3.77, 3.17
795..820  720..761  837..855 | 0.05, 3.73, 2.93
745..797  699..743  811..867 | -0.04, 3.9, 2.91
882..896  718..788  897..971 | 0.41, 3.69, 3.71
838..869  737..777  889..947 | 0.15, 3.66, 3.34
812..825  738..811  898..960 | 0.26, 3.55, 3.66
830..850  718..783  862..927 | 0.16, 3.7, 3.17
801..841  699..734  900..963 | 0.29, 3.9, 3.7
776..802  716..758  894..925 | 0.03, 3.74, 3.3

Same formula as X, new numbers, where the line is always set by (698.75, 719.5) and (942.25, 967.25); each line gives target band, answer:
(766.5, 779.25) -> 0.9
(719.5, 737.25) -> 0.8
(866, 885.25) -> 3.4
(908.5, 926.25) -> 2.3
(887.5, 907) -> 6.3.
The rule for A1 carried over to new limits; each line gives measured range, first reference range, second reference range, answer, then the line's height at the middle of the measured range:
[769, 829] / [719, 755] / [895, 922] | 0.104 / 3.61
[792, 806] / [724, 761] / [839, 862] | -0.004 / 3.33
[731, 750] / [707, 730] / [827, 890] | -0.035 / 3.71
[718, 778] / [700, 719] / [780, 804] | 0.014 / 3.75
